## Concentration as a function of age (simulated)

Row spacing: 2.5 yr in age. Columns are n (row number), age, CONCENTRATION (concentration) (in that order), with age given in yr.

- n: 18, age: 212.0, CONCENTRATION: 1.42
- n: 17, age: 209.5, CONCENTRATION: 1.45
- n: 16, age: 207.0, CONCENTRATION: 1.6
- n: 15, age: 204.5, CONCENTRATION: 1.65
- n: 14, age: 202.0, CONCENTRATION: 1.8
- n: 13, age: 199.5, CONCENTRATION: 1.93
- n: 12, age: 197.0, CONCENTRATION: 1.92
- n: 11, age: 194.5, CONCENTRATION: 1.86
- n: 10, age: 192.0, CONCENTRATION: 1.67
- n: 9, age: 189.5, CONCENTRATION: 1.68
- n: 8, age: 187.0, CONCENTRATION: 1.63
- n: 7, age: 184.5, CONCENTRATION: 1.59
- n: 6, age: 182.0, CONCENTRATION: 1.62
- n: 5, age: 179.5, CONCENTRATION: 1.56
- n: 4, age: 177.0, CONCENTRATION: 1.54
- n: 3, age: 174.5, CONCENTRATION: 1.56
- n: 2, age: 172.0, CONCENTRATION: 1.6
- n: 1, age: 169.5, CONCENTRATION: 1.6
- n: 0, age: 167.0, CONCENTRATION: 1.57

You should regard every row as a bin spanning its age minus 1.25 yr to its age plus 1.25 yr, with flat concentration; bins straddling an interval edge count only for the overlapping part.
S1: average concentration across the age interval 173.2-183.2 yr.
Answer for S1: 1.57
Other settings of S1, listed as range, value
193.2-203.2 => 1.88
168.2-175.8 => 1.59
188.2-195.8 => 1.74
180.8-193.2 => 1.64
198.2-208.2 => 1.75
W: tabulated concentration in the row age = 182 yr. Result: 1.62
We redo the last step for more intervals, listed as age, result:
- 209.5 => 1.45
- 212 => 1.42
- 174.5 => 1.56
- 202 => 1.8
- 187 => 1.63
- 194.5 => 1.86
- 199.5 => 1.93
